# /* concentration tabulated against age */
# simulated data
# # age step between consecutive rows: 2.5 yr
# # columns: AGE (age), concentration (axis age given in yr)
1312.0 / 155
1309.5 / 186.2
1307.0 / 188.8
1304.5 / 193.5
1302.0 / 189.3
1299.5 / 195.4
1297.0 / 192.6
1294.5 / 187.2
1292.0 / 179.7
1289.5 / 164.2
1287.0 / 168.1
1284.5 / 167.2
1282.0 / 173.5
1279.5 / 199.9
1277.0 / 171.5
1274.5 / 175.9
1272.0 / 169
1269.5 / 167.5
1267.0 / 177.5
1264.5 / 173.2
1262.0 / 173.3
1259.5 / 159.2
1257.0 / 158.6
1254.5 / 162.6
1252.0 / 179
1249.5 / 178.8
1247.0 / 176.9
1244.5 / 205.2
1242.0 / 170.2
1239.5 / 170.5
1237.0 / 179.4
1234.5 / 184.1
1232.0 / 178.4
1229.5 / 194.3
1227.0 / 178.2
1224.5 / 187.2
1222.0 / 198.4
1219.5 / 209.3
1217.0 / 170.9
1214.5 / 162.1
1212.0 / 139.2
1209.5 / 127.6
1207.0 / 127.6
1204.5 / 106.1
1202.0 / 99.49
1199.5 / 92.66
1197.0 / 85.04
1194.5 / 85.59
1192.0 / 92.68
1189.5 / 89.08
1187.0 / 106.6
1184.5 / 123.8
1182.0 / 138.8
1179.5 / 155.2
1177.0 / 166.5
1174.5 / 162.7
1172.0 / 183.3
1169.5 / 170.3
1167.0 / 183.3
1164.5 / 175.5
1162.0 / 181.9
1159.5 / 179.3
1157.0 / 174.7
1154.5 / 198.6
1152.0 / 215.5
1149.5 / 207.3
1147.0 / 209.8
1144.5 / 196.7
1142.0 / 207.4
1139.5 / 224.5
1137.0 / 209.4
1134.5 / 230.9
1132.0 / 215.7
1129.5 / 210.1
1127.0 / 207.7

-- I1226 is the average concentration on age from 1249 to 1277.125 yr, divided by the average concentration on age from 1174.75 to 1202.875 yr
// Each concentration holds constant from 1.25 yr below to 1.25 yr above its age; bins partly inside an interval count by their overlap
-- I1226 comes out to 1.49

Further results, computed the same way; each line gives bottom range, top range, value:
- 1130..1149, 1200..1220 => 0.65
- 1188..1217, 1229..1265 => 1.57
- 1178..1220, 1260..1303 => 1.44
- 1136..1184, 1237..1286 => 0.94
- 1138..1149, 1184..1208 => 0.48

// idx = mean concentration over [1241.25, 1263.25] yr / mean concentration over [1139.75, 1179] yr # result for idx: 0.93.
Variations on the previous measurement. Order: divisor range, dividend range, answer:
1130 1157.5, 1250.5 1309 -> 0.85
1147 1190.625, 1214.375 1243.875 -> 1.10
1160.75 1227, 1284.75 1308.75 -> 1.28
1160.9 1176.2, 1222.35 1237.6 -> 1.05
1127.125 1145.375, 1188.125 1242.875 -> 0.69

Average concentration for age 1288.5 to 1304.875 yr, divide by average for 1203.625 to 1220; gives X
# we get 1.26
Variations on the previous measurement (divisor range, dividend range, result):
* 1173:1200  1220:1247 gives 1.55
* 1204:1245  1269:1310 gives 1.06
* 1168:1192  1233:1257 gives 1.25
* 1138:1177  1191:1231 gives 0.74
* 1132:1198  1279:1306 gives 1.08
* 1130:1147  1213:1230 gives 0.86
